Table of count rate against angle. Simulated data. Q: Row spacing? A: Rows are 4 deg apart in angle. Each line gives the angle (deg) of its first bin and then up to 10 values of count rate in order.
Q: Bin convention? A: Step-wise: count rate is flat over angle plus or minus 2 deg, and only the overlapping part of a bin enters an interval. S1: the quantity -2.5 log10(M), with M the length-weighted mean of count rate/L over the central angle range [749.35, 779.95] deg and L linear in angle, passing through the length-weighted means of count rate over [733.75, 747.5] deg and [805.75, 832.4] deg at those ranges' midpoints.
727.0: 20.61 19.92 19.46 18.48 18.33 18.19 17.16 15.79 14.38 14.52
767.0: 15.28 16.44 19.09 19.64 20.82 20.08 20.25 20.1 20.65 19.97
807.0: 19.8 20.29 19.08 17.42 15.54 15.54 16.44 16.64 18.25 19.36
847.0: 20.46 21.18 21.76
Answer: 0.12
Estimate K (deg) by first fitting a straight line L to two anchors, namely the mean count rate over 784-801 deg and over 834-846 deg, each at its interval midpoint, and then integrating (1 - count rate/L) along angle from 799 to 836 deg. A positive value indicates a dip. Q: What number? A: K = 2.5 deg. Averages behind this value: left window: 20.3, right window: 18.4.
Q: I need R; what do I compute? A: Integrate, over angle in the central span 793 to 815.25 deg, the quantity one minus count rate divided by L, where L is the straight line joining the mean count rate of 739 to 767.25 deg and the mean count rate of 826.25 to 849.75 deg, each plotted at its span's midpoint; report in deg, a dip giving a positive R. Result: -3.41 deg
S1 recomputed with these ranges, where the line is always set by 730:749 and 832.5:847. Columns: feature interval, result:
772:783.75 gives -0.05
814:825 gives 0.08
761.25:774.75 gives 0.17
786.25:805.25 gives -0.09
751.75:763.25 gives 0.23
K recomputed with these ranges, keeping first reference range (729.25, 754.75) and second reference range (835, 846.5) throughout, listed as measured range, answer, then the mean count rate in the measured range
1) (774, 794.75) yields -1.7 deg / 20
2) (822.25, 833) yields 1.6 deg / 15.9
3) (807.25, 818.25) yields -0.5 deg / 19.4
